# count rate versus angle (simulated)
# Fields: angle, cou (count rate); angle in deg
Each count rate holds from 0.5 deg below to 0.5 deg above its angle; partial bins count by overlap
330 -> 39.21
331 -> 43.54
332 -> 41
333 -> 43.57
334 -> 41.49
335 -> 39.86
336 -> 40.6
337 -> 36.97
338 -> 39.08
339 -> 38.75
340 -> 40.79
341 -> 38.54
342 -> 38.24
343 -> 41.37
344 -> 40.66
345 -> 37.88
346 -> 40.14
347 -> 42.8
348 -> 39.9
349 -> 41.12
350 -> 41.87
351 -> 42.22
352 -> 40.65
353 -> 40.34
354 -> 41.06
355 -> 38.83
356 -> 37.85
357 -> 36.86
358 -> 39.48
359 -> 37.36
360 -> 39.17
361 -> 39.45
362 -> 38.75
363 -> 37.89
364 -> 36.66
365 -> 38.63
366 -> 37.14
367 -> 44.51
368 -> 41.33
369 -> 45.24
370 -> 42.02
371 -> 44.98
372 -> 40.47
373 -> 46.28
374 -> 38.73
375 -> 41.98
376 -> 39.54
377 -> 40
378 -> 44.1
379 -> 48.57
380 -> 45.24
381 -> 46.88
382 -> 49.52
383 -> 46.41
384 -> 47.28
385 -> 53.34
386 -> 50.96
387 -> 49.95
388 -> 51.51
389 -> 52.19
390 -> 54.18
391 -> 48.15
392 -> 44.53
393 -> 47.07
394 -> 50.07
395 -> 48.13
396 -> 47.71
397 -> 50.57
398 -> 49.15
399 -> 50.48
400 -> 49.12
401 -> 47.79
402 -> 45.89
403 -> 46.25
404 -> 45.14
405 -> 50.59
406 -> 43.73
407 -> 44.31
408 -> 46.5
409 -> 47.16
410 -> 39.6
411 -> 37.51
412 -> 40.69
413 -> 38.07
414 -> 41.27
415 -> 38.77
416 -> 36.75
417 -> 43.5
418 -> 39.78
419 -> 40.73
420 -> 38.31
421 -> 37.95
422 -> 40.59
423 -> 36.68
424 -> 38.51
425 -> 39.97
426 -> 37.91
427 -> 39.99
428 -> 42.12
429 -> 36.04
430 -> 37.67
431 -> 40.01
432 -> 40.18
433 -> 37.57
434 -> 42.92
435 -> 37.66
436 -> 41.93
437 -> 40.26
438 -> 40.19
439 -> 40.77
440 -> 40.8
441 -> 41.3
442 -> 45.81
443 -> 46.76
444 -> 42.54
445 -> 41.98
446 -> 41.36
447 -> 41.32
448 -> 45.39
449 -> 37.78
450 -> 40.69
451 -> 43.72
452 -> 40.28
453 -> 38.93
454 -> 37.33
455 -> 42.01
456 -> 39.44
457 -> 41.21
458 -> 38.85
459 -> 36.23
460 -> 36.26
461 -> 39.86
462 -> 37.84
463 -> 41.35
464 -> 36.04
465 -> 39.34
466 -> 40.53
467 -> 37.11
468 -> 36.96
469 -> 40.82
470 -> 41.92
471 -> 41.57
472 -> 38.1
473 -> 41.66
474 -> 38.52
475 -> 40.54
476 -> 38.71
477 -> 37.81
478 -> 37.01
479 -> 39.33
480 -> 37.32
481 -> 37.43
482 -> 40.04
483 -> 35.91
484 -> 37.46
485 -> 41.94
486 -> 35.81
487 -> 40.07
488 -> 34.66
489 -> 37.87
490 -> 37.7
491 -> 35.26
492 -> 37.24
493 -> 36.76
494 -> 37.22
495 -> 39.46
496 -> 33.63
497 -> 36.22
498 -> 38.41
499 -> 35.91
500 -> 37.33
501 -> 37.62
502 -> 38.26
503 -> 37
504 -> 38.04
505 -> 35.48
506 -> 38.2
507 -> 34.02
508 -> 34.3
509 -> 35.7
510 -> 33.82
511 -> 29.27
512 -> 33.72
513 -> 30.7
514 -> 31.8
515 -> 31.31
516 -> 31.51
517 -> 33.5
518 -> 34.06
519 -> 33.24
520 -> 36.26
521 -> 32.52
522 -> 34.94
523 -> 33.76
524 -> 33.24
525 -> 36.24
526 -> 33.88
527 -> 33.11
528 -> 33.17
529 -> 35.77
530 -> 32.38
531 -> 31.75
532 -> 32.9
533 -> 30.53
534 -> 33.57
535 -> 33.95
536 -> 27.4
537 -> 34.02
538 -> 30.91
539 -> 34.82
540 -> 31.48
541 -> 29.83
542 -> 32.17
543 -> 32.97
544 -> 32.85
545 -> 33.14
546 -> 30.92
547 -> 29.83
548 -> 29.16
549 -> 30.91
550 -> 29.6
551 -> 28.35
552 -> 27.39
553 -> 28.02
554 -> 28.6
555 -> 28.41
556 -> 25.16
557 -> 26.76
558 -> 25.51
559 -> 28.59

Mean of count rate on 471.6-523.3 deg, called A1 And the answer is 36.2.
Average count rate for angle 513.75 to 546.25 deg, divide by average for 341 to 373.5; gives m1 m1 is 0.8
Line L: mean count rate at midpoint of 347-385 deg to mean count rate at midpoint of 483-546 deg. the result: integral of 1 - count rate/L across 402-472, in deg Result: -4.2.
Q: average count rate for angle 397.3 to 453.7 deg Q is 41.8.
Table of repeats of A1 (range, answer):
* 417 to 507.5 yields 39.1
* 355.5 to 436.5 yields 43.1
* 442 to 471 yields 40.3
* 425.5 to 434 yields 39.2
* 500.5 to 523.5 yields 34.3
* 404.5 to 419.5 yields 41.9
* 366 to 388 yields 45.1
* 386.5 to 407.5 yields 48.4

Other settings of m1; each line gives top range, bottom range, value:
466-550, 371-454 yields 0.81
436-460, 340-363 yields 1.03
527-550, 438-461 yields 0.78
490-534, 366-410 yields 0.75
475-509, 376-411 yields 0.79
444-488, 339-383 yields 0.96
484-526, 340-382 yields 0.87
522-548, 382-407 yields 0.67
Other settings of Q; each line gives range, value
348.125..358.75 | 40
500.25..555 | 32.8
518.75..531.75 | 33.9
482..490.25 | 37.8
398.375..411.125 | 46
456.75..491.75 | 38.5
